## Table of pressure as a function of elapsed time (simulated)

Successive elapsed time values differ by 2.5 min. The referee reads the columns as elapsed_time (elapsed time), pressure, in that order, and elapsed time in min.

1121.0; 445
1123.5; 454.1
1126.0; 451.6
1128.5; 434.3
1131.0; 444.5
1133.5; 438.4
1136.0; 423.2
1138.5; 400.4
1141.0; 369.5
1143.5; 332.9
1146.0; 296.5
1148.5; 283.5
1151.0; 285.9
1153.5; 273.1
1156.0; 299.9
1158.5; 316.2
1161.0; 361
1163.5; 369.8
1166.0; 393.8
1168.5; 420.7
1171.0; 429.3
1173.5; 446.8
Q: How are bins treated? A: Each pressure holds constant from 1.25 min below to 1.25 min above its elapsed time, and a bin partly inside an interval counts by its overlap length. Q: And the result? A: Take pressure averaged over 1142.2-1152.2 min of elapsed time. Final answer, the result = 300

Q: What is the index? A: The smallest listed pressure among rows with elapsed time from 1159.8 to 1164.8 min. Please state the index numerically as 361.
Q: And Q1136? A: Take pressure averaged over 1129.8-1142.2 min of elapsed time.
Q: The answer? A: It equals 415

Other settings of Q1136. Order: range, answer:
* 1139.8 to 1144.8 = 350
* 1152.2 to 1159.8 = 297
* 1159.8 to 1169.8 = 387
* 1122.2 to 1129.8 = 447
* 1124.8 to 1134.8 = 442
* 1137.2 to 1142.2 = 385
